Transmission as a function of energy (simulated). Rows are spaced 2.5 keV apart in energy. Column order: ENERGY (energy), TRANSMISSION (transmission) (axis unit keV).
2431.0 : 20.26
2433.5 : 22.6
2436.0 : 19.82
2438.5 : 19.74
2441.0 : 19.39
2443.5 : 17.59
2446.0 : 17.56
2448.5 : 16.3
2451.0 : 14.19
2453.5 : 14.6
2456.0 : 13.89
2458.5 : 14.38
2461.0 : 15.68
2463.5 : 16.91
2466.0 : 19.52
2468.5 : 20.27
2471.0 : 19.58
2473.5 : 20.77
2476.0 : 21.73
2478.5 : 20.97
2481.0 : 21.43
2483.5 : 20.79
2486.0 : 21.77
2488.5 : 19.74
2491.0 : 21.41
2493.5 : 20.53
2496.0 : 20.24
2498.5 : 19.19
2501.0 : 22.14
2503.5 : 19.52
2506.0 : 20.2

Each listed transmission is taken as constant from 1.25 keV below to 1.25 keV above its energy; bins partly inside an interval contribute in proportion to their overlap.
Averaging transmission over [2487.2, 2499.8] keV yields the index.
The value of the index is 20.2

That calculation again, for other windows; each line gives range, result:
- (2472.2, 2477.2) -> 21.2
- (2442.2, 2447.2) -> 17.6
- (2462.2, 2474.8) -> 19.4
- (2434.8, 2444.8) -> 19.1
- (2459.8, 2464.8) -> 16.3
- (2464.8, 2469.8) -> 19.9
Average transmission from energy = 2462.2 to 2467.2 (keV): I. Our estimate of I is 18.2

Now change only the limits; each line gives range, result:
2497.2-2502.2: 20.6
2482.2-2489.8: 20.8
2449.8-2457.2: 14.2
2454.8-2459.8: 14.2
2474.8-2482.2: 21.4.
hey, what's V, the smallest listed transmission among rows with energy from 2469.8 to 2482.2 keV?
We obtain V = 19.58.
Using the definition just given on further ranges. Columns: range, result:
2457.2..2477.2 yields 14.38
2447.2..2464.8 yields 13.89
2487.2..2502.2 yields 19.19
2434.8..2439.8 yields 19.74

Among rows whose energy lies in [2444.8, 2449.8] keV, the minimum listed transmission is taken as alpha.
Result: 16.3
